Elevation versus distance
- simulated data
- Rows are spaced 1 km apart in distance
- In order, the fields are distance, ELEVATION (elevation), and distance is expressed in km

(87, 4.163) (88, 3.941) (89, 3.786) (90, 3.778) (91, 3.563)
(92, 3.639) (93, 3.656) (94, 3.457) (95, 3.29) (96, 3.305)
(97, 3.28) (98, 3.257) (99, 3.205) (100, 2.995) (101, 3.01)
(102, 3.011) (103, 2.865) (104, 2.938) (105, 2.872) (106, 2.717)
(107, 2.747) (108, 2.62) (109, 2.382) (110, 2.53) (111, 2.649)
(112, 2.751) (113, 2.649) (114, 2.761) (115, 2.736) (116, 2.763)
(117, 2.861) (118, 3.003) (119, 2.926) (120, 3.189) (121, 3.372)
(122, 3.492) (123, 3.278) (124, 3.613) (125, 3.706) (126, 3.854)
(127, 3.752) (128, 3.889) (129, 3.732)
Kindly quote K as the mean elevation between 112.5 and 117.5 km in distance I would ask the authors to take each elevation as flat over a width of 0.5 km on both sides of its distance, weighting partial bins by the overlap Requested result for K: 2.75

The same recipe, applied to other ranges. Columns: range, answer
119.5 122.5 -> 3.35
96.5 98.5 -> 3.27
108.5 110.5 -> 2.46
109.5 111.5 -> 2.59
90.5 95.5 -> 3.52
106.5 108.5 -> 2.68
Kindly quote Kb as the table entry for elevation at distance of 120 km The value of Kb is 3.189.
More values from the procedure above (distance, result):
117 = 2.861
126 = 3.854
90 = 3.778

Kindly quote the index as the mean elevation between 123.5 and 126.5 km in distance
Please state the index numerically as 3.72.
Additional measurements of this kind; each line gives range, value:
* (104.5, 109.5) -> 2.67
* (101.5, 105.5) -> 2.92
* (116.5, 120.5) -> 2.99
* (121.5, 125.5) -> 3.52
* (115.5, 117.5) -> 2.81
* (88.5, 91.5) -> 3.71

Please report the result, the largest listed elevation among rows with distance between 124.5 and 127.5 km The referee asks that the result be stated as 3.854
